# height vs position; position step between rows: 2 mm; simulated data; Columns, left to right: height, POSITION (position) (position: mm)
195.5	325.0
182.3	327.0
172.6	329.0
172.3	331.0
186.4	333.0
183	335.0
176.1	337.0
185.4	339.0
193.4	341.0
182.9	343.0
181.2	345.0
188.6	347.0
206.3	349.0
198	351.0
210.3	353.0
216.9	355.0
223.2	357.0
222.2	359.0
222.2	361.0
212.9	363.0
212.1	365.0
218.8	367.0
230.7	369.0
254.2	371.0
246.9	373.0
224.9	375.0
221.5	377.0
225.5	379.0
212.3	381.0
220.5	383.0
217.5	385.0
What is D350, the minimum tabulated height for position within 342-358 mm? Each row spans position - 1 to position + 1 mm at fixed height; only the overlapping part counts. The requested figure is 181.2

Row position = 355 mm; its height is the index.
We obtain 216.9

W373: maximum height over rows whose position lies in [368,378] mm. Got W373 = 254.2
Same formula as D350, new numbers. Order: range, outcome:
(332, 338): 176.1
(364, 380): 212.1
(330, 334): 172.3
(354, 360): 216.9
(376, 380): 221.5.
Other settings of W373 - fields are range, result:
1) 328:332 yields 172.6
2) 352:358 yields 223.2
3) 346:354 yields 210.3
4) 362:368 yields 218.8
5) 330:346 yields 193.4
